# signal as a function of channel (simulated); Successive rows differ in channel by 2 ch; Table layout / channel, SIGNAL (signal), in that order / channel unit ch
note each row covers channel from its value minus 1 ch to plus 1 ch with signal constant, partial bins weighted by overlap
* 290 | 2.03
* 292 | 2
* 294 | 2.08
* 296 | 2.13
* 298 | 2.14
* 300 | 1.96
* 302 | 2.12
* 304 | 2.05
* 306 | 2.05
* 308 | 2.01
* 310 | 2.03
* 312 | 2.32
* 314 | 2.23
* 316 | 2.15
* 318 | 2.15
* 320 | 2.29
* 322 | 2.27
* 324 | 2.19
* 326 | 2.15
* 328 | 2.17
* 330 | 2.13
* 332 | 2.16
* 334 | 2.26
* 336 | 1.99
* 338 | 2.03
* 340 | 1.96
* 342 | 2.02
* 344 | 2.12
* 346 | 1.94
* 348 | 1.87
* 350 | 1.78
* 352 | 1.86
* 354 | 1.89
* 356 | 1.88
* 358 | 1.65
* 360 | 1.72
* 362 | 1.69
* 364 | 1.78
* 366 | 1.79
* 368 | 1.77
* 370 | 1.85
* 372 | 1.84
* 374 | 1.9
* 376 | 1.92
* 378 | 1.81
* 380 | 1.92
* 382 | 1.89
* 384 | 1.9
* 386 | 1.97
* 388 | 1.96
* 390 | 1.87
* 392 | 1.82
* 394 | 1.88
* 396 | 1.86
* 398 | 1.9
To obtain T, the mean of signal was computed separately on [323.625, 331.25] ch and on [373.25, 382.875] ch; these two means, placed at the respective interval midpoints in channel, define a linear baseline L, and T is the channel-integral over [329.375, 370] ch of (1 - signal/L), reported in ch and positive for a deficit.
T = 2.60 ch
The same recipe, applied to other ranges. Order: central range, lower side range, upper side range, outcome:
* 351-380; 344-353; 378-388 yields 1.3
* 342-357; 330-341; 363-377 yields 0.5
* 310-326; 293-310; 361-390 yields -1.5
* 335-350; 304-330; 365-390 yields 0.5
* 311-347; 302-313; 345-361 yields -3.2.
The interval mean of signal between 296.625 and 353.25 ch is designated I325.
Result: 2.09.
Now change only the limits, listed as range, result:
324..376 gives 1.93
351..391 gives 1.84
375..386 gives 1.9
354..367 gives 1.76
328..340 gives 2.11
